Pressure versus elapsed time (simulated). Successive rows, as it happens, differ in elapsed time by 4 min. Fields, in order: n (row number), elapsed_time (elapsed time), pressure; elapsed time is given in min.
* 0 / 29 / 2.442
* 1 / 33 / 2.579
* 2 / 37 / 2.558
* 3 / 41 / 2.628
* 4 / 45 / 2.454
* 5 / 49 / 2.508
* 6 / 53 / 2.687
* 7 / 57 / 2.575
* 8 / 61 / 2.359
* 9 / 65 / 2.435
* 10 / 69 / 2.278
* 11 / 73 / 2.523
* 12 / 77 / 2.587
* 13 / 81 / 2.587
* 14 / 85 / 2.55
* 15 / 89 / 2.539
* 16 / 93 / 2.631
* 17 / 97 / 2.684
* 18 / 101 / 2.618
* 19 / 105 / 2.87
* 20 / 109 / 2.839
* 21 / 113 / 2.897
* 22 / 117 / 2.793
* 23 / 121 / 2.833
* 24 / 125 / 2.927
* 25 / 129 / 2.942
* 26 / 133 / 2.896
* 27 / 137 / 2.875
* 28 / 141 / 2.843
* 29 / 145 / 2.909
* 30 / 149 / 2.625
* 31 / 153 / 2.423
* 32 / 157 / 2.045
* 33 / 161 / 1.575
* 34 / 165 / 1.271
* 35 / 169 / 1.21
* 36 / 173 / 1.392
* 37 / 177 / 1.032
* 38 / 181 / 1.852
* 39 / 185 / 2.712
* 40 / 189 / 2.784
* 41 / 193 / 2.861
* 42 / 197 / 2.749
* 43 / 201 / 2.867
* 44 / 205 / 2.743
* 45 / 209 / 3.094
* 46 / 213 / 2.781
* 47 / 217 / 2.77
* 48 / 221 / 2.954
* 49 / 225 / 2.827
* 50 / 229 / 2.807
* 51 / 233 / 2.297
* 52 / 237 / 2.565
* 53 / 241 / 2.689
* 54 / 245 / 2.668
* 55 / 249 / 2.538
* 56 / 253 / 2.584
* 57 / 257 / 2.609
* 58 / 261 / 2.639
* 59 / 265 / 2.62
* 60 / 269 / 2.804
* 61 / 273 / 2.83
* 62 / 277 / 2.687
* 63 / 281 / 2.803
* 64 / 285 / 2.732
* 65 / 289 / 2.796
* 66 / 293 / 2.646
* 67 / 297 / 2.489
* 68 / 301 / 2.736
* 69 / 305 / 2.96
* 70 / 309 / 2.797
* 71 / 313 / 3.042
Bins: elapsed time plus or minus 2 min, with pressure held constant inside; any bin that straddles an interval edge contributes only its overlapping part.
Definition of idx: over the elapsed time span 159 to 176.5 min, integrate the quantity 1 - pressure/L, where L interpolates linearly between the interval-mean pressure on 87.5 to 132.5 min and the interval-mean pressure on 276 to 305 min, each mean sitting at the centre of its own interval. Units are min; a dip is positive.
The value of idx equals 9.1 min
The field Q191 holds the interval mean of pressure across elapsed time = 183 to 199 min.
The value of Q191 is 2.78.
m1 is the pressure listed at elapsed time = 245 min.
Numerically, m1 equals 2.668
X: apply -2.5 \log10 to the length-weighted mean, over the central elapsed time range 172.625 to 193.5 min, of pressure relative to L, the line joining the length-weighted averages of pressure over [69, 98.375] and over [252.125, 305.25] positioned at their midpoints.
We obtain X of 0.24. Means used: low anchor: 2.56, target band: 2.11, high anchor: 2.7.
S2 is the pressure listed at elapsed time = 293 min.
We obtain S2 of 2.646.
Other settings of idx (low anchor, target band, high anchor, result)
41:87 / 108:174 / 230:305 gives 3.2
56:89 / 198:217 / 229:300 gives -1.8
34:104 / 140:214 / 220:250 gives 9.4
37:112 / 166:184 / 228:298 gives 8.1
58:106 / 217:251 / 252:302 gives -0.2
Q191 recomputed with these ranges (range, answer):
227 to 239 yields 2.56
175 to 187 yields 1.87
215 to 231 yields 2.84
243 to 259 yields 2.6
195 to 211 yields 2.86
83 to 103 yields 2.6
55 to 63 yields 2.47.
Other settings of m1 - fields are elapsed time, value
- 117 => 2.793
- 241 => 2.689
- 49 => 2.508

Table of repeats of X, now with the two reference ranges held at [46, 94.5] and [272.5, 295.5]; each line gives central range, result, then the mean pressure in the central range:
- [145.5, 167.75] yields 0.27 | 2.02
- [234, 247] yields 0.03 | 2.61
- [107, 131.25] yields -0.12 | 2.87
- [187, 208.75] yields -0.07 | 2.82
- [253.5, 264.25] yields 0.04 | 2.62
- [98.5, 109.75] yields -0.09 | 2.76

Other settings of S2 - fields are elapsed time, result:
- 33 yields 2.579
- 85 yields 2.55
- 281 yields 2.803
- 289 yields 2.796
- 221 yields 2.954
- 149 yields 2.625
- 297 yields 2.489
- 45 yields 2.454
